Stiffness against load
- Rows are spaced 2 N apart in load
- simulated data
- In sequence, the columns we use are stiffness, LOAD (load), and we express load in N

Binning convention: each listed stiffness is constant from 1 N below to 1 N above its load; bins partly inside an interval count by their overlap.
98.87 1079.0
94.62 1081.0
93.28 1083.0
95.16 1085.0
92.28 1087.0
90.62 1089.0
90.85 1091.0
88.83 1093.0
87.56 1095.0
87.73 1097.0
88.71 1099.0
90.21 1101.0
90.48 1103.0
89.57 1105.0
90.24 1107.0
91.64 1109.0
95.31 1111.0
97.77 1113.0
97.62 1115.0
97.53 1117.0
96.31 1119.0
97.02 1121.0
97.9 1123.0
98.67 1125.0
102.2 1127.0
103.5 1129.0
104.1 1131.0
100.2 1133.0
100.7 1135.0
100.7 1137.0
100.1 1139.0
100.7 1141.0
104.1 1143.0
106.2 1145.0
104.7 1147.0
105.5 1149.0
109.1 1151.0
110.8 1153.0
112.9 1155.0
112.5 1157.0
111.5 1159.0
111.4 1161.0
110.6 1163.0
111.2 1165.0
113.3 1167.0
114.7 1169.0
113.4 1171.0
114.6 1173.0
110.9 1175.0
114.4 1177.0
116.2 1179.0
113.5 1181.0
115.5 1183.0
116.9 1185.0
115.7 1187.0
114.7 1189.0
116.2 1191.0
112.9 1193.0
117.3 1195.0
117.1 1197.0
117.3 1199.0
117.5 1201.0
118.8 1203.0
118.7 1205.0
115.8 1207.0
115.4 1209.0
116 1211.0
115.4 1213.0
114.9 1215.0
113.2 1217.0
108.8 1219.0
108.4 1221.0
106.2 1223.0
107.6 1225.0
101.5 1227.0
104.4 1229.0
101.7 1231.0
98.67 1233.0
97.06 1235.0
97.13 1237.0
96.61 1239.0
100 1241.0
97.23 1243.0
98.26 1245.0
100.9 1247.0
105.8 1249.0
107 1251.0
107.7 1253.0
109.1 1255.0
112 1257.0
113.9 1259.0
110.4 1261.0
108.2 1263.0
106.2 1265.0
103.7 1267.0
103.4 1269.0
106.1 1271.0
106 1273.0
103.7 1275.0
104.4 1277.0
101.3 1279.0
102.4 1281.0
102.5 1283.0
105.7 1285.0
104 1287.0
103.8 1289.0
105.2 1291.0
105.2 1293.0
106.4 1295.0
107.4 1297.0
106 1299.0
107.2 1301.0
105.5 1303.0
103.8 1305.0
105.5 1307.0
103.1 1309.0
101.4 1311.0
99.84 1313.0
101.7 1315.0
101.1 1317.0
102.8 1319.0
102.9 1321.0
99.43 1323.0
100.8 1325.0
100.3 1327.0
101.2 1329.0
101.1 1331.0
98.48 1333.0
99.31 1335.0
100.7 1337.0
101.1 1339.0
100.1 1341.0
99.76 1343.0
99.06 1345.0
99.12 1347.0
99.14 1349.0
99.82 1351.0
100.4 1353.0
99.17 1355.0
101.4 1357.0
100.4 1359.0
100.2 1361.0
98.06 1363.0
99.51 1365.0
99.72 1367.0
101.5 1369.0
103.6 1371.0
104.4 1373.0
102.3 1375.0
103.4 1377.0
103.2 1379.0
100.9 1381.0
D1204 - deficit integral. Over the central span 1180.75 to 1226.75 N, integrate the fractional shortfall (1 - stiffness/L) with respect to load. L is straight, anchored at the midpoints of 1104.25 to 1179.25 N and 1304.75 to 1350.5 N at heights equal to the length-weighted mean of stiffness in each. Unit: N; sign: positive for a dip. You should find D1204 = -4.9 N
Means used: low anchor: 104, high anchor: 101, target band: 114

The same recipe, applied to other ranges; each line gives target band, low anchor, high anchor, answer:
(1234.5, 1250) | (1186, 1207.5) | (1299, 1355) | 1.68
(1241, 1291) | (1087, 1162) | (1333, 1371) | -2.74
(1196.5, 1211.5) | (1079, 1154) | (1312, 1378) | -2.84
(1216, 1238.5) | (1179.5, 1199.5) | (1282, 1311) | 1.61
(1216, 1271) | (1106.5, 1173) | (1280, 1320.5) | -0.34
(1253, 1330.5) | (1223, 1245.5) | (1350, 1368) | -3.46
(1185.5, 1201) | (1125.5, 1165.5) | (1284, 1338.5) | -1.61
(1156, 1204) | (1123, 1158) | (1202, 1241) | -3.79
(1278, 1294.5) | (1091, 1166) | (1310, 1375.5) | -0.56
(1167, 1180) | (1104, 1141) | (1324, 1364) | -2.06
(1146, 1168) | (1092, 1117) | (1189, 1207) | -0.96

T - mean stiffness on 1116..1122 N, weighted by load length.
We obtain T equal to 97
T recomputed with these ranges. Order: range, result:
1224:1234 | 103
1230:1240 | 98.2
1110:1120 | 96.9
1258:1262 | 112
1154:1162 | 112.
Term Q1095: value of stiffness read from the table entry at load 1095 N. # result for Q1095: 87.56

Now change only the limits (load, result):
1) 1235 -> 97.06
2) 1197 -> 117.1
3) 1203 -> 118.8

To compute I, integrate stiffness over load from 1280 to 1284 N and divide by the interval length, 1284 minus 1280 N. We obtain 102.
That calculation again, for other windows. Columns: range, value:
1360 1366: 99.3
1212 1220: 113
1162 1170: 112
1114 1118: 97.6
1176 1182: 115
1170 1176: 113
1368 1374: 103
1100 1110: 90.4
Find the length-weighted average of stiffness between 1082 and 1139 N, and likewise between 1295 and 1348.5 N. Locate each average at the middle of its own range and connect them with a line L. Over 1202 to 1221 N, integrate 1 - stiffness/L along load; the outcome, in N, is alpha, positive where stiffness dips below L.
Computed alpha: -3.20 N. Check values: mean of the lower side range 95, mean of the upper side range 102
